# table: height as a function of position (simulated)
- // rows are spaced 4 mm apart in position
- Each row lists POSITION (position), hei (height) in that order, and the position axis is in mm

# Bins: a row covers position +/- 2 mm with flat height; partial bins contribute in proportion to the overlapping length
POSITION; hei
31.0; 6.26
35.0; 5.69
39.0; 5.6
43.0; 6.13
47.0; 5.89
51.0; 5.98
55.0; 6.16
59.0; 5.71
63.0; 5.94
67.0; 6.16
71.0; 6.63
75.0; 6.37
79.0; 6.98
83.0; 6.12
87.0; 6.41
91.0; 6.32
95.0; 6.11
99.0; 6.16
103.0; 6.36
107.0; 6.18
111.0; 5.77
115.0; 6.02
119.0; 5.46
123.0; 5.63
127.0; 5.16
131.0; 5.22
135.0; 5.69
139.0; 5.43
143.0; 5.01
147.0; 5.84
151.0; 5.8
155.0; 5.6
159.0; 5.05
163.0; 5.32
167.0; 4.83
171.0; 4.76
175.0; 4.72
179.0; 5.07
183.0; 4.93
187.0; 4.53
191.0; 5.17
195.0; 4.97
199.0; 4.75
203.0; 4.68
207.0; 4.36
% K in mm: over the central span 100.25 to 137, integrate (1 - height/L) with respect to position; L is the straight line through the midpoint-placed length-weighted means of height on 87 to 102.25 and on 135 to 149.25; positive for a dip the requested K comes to 0.8 mm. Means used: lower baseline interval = 6.24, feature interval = 5.73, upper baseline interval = 5.47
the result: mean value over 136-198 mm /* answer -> 5.14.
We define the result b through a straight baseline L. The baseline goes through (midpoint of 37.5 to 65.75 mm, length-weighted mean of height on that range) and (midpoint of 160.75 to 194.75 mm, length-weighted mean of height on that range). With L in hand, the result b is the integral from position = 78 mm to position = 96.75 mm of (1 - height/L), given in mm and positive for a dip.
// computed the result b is -2.38 mm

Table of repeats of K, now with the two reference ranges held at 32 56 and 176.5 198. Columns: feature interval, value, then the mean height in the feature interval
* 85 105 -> -2.6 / 6.27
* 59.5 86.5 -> -2.9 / 6.33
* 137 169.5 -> -1.2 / 5.35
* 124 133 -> 0.2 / 5.24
